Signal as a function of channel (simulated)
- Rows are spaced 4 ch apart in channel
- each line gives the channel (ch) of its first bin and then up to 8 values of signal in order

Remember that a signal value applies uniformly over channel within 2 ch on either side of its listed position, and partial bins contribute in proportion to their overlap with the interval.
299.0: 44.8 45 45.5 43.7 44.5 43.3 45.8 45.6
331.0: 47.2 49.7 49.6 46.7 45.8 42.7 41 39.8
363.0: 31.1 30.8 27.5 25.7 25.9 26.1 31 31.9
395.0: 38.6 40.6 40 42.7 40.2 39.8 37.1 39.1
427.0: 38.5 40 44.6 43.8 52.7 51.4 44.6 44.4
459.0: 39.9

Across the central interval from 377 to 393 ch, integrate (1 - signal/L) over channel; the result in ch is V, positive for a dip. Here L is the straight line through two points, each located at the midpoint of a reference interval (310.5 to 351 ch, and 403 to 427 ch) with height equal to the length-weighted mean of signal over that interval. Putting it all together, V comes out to 5.04 ch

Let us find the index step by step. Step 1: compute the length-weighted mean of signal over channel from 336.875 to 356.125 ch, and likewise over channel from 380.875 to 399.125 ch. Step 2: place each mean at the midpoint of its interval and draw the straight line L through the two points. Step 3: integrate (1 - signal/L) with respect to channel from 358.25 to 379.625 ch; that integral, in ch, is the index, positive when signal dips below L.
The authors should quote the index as 5.05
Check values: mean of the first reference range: 45.4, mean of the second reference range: 32.9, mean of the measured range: 29.8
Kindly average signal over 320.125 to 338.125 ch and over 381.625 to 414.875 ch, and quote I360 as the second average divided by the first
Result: 0.8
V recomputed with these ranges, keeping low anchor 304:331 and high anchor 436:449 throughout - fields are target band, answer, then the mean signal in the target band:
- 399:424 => 4.2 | 39.9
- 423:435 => 2.1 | 40.1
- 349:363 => 1.9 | 39.7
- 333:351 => -0.7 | 47.4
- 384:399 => 4.2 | 34.2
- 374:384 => 4.5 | 25.9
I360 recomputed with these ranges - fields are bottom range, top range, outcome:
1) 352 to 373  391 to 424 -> 1.14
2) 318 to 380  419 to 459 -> 1.09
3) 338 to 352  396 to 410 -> 0.88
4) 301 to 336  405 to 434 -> 0.88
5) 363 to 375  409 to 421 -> 1.35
